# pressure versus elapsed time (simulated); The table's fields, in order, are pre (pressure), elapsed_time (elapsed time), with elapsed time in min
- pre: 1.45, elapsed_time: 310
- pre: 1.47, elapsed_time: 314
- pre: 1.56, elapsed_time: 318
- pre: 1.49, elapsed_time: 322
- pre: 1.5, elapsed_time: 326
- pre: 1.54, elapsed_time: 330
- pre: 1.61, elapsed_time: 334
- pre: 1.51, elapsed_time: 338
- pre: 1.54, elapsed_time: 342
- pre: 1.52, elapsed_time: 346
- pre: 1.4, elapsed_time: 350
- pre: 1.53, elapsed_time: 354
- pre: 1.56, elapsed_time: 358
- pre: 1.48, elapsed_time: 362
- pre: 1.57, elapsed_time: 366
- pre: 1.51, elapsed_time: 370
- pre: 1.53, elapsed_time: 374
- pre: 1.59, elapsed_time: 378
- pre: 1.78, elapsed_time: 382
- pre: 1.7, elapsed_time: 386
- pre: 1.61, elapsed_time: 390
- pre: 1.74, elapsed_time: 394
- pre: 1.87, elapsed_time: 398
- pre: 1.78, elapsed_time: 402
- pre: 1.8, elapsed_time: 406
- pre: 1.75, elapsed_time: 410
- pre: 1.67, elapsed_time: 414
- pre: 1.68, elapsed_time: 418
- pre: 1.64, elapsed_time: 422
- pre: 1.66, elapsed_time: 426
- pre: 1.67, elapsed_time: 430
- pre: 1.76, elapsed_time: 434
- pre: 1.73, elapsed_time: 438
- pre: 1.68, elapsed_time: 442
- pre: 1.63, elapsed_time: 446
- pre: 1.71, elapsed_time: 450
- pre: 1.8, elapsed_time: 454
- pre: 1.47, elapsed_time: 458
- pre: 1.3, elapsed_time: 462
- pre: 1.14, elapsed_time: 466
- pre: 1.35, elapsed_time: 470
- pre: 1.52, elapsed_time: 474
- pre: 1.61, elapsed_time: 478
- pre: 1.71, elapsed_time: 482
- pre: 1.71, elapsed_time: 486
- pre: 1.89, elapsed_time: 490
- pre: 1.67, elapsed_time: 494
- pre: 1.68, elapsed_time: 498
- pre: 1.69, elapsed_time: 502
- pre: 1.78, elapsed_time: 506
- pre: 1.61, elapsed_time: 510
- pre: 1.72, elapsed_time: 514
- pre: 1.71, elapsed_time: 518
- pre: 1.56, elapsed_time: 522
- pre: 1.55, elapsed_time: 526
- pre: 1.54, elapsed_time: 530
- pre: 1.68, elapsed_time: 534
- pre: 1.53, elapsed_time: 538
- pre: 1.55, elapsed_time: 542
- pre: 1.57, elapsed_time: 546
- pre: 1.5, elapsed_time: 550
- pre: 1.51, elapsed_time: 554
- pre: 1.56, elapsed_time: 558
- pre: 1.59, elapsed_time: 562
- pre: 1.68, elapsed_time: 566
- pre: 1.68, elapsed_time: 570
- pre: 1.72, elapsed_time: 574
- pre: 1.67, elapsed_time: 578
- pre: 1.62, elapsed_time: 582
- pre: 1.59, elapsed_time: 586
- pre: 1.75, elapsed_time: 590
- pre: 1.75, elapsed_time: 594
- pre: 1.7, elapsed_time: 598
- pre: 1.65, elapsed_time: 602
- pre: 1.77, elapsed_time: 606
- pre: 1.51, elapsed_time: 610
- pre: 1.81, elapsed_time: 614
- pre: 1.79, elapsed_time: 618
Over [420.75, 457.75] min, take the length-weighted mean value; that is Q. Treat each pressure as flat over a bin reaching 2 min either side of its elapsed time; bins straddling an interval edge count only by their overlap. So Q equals 1.69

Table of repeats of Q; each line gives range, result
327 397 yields 1.57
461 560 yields 1.59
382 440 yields 1.72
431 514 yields 1.62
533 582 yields 1.6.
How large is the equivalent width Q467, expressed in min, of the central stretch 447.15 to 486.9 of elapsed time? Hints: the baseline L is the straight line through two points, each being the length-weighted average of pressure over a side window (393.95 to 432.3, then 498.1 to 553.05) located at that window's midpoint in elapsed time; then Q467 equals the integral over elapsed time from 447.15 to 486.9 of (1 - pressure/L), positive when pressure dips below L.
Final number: 3.4 min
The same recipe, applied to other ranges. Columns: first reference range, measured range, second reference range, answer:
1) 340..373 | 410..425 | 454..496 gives -1.4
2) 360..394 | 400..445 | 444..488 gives -3.9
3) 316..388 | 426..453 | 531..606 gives -2.0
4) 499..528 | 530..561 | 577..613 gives 2.0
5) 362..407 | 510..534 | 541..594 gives 0.2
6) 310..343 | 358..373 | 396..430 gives 0.8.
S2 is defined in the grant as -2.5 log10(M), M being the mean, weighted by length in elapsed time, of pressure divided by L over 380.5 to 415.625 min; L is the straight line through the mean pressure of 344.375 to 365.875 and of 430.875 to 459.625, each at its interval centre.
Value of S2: -0.10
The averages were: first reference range 1.5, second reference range 1.69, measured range 1.74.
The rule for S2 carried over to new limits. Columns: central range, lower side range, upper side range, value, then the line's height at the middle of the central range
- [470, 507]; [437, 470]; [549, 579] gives -0.07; 1.56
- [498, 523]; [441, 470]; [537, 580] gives -0.08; 1.56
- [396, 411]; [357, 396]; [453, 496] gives -0.13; 1.59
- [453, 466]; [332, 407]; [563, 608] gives 0.14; 1.64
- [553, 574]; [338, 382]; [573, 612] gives 0.02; 1.65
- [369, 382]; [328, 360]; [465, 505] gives -0.03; 1.55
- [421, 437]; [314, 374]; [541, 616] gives -0.08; 1.57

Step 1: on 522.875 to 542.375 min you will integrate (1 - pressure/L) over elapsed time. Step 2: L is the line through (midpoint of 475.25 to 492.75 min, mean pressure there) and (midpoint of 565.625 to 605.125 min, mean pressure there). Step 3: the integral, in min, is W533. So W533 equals 1.5 min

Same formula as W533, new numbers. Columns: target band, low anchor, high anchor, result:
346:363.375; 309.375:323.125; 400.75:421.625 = 1.0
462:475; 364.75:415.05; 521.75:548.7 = 2.4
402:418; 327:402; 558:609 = -1.3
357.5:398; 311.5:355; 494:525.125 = -1.7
